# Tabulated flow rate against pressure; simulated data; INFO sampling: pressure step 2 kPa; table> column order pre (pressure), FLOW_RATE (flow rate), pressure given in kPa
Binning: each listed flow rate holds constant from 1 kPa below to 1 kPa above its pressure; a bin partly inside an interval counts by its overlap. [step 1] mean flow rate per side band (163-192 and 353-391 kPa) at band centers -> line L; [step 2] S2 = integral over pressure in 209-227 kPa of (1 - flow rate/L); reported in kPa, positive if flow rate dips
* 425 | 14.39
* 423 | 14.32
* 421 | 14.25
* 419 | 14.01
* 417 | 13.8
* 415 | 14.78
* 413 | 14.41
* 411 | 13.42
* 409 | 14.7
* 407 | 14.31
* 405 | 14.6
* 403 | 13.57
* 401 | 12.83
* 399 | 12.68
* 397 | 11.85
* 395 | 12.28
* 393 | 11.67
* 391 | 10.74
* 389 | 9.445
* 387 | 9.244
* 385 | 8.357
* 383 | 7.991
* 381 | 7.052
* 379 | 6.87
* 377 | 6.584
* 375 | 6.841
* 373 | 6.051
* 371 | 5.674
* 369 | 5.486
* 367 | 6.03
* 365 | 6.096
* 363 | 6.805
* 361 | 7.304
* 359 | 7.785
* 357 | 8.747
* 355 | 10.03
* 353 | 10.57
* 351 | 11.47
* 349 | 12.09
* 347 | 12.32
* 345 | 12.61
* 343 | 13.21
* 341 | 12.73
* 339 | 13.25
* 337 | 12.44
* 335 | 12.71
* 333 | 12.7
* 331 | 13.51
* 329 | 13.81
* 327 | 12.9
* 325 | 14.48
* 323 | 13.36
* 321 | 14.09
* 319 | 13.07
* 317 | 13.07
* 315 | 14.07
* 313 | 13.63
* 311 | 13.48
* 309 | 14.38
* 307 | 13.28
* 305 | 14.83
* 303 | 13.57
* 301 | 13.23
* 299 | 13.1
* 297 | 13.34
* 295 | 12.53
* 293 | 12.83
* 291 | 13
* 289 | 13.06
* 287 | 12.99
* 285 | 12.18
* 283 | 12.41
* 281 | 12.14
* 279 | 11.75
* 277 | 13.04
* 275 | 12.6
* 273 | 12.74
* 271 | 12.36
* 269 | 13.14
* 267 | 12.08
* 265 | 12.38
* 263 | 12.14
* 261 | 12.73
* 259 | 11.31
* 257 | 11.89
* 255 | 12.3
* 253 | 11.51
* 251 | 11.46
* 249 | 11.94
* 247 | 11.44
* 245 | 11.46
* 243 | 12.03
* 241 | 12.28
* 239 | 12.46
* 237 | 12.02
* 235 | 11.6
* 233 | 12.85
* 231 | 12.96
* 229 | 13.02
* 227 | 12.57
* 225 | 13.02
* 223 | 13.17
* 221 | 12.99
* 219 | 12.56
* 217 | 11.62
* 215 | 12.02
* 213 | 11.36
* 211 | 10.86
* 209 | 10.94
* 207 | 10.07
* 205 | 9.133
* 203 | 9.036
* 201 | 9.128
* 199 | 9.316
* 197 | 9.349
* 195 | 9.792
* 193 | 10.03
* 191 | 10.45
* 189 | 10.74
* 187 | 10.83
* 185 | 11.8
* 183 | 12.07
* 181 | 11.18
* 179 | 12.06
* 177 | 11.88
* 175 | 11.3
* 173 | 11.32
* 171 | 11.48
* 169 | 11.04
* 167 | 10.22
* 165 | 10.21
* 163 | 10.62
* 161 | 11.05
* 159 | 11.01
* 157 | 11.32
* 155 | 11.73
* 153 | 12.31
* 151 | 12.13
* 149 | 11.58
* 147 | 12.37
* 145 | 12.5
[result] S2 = -3.0 kPa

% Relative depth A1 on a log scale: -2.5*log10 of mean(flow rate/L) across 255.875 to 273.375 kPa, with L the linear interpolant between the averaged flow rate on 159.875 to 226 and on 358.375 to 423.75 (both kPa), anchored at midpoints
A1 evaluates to -0.14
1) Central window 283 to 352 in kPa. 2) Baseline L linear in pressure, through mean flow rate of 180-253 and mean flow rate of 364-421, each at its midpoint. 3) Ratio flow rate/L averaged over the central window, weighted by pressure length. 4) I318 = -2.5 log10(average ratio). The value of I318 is -0.21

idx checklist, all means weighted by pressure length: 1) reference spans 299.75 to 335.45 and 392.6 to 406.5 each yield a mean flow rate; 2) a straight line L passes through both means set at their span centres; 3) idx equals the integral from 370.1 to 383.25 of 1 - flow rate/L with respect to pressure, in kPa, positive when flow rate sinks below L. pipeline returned 6.5 kPa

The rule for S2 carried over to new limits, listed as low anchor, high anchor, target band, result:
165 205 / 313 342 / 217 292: -2.71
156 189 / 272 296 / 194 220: 2.78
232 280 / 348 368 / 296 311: -4.46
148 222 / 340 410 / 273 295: -4.60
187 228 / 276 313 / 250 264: 0.27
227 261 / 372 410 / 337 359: -1.33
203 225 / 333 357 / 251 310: -4.87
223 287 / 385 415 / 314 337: -1.88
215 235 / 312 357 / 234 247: 0.75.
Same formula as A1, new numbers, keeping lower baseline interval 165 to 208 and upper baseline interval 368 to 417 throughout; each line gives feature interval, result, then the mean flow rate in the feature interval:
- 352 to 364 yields 0.23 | 8.54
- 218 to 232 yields -0.22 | 12.9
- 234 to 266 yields -0.13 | 11.9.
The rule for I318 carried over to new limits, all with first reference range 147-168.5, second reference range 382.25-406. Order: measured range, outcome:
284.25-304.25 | -0.15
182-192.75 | 0.02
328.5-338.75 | -0.15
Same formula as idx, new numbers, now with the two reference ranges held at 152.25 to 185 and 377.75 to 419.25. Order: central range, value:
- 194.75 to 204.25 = 1.7 kPa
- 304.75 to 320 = -2.7 kPa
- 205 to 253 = -2.2 kPa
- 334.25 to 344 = -1.0 kPa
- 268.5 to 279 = -1.0 kPa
